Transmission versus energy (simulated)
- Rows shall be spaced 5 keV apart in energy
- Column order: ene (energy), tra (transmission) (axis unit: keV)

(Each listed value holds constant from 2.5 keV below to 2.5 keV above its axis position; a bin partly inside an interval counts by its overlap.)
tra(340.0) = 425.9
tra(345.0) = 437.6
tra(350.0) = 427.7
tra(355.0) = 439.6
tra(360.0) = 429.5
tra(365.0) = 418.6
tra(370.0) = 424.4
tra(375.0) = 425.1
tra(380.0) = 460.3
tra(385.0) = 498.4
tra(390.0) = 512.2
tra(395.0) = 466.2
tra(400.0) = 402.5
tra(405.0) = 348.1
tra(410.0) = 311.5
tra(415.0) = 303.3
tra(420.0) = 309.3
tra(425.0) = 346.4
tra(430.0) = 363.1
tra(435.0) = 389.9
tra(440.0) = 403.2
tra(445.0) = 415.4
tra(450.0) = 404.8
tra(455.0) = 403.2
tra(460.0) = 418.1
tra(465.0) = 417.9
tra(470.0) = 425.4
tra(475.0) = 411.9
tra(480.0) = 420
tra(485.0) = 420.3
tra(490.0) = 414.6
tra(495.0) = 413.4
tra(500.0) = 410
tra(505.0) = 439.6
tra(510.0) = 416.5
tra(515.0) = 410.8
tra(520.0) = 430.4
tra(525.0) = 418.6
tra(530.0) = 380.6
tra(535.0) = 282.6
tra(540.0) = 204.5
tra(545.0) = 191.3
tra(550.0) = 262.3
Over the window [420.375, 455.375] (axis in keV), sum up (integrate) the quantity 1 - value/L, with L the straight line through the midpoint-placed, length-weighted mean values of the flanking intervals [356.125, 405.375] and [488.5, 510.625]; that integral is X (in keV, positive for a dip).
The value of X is 3.8 keV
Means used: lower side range 442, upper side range 419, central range 384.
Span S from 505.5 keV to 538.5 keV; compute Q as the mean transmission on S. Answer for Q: 387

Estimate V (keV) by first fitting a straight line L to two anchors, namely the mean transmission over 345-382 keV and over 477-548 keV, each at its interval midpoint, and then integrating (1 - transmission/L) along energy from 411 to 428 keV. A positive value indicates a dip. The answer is 3.7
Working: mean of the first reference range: 432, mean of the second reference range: 375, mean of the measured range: 320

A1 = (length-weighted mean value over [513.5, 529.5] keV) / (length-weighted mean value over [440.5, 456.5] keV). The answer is 1.02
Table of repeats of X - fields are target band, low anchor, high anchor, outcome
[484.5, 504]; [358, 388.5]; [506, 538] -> -0.79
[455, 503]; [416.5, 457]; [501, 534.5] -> -2.84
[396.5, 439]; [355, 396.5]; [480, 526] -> 8.69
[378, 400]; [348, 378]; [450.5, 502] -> -2.61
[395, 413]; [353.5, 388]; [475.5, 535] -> 2.78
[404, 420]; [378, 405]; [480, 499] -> 4.71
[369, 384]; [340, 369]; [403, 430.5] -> -1.94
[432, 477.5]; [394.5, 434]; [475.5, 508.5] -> -2.66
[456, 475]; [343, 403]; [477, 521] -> 0.35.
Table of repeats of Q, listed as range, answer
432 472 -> 409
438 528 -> 416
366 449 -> 399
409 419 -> 307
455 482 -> 417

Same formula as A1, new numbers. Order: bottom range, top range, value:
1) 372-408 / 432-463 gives 0.92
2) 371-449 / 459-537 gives 1.03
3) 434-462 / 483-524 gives 1.03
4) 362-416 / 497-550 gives 0.85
